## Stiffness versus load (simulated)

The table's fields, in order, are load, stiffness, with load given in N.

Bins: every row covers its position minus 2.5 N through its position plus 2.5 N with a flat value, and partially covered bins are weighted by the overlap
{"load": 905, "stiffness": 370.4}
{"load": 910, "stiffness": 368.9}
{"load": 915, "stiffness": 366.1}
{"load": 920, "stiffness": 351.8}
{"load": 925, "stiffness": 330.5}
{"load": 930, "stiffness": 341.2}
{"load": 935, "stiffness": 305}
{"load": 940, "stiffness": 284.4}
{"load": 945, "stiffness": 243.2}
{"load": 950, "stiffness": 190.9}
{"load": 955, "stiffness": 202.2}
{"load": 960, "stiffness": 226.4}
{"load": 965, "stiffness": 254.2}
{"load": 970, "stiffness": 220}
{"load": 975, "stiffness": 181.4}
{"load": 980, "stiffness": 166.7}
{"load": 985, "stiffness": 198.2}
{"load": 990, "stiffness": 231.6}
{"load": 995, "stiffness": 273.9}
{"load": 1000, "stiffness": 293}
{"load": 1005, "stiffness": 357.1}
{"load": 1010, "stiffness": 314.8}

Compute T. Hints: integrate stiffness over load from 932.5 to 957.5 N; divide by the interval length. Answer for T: 245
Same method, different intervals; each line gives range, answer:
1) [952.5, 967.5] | 228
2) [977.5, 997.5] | 218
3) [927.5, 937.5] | 323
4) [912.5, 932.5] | 347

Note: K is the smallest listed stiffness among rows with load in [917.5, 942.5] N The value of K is 284.4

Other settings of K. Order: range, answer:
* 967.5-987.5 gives 166.7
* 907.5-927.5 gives 330.5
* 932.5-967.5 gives 190.9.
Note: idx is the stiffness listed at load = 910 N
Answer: 368.9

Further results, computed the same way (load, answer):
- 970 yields 220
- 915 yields 366.1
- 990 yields 231.6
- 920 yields 351.8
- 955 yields 202.2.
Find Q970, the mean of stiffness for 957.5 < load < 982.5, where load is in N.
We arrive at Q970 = 210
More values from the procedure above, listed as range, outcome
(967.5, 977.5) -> 201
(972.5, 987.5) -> 182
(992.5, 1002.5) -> 283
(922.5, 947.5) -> 301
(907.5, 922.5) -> 362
